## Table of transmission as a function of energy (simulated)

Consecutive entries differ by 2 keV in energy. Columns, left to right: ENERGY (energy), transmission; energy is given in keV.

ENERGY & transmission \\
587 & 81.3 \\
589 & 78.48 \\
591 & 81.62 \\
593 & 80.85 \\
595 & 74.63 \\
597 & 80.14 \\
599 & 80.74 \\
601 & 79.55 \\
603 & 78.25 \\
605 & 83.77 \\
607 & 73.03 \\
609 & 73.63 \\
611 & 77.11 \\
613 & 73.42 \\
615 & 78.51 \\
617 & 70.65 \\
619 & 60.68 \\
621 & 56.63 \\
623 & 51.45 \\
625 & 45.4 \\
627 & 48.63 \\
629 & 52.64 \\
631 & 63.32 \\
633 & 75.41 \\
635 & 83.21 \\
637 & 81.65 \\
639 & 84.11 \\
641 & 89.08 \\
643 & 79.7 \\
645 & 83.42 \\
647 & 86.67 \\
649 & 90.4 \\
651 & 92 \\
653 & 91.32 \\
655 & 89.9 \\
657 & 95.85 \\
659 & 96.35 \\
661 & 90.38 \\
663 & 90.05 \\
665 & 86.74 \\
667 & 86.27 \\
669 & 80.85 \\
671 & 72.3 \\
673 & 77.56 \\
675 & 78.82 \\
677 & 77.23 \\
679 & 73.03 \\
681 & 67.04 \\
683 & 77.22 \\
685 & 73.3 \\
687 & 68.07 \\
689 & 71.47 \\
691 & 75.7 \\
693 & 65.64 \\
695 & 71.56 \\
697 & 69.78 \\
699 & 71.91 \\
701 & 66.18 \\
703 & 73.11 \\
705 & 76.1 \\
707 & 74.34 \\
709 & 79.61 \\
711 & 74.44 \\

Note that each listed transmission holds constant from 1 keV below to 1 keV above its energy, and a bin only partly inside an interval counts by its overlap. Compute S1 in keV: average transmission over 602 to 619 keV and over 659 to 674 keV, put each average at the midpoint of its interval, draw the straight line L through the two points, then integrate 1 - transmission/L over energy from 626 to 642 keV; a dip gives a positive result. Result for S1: 1.4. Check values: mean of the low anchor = 75.1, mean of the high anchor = 84.3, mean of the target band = 72.3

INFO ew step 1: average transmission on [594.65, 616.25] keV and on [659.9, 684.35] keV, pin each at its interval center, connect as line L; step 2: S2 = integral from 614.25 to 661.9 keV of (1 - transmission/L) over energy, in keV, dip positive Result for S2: 1.32 keV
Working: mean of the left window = 77.5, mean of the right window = 79.8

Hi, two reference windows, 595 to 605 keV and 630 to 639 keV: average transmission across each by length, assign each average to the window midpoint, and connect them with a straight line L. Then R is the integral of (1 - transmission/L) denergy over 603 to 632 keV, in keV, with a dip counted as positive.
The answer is 4.8 keV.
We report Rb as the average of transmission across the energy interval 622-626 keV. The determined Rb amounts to 48.4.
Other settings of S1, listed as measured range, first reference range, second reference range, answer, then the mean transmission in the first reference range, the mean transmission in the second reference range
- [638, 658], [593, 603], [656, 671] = -0.5 keV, 78.9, 88.4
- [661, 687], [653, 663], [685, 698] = 1.2 keV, 92.6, 70.6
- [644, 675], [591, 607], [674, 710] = -4.9 keV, 79.4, 72.8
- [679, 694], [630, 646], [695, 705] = 0.3 keV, 80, 71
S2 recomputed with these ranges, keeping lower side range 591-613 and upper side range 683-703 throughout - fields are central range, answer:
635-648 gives -1.6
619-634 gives 3.9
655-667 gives -2.9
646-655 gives -1.9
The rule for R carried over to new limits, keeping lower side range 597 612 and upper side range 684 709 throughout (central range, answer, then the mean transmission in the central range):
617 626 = 2.5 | 55.4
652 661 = -2.2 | 93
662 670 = -1.3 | 86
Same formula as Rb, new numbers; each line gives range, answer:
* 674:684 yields 74.7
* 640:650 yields 85.9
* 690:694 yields 70.7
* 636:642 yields 84.9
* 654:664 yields 92.5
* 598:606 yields 80.6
